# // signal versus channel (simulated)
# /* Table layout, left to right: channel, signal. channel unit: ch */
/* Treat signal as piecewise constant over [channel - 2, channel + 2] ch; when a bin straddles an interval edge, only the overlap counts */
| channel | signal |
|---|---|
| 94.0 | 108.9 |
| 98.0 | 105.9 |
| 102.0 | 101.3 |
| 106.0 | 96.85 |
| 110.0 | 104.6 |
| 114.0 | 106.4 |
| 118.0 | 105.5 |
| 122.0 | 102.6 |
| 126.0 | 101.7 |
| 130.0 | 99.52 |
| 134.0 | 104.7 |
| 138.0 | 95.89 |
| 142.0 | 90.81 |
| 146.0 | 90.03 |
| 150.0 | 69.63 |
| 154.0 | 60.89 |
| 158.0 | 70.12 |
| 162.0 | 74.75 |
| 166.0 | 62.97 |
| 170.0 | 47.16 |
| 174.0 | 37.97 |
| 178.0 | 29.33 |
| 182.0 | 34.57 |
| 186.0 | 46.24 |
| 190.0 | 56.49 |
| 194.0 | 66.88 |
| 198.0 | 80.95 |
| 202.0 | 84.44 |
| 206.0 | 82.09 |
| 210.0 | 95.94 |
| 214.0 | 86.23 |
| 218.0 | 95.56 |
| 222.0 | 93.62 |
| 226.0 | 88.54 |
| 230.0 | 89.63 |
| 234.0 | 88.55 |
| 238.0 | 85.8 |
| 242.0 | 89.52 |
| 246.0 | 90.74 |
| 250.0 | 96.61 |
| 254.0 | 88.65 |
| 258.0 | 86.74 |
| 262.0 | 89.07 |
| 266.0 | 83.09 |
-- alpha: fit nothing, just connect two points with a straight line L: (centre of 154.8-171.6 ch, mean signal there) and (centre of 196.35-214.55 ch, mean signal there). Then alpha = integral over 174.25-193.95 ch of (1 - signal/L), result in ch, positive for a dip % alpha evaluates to 8.3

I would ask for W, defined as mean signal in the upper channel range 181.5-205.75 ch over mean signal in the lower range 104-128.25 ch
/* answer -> 0.63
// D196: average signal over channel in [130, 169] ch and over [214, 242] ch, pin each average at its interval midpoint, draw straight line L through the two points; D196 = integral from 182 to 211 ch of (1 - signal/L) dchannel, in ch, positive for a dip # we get 5.5 ch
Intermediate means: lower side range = 80.1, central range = 69.8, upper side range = 89.9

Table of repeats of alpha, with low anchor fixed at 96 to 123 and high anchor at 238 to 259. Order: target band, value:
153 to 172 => 6.77 ch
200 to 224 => 1.02 ch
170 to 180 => 6.26 ch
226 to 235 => 0.28 ch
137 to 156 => 3.66 ch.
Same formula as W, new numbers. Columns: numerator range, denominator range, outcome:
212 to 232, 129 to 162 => 1.08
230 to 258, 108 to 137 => 0.87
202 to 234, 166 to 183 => 2.22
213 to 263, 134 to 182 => 1.35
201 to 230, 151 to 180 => 1.62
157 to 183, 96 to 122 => 0.49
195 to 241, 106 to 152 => 0.90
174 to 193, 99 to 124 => 0.41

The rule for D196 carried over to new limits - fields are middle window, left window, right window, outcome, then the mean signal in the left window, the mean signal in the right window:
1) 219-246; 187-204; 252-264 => -2.9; 70.7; 88.2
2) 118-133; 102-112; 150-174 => -2.5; 101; 61.6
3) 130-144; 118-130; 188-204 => -0.1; 102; 72.2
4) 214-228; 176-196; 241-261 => -4.3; 46.7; 90.4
